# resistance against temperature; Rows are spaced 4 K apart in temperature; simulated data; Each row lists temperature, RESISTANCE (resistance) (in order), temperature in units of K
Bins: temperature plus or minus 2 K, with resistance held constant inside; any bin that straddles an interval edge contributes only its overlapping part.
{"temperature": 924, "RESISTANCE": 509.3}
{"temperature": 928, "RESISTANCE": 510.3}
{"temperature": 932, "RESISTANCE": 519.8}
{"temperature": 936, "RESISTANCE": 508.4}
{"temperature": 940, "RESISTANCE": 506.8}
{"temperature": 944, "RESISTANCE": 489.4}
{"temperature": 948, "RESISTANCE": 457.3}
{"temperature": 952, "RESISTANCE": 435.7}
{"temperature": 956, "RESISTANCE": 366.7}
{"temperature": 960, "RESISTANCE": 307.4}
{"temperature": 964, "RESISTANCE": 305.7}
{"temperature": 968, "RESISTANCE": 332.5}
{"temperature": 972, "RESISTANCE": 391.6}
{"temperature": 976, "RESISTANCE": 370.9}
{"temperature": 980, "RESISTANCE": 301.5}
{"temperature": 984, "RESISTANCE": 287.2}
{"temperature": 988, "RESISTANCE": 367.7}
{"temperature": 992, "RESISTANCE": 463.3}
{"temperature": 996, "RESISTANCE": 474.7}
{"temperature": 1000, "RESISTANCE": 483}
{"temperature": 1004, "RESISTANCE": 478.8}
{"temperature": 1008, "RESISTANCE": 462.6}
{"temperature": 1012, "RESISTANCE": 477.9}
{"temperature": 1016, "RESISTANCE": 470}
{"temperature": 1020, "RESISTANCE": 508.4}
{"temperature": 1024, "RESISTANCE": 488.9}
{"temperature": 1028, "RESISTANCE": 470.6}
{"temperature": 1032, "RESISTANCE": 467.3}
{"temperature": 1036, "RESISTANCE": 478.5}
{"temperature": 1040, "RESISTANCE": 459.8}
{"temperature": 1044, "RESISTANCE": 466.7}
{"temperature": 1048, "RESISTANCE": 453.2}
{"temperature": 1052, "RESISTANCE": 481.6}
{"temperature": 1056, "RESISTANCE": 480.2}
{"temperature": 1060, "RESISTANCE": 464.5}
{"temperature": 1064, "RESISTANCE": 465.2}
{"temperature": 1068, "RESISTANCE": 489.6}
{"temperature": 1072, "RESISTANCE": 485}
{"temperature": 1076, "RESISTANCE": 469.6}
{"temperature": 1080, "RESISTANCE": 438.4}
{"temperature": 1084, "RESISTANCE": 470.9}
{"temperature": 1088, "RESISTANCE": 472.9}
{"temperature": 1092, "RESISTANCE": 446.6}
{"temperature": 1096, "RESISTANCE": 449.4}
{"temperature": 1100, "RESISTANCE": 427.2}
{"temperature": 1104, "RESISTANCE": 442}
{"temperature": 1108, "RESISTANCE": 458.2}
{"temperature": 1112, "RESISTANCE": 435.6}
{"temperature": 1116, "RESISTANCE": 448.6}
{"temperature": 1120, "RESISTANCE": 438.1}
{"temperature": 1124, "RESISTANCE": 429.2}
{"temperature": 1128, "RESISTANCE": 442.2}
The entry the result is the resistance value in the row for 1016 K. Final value 470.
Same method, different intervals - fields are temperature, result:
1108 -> 458.2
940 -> 506.8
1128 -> 442.2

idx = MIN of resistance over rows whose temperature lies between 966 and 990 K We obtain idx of 287.2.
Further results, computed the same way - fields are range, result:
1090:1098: 446.6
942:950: 457.3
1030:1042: 459.8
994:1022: 462.6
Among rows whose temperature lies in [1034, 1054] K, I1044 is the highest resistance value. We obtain 481.6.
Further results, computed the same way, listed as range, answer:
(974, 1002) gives 483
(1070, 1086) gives 485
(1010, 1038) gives 508.4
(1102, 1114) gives 458.2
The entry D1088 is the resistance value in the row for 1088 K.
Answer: 472.9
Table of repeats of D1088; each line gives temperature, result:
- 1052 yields 481.6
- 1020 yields 508.4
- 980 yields 301.5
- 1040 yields 459.8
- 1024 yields 488.9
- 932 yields 519.8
